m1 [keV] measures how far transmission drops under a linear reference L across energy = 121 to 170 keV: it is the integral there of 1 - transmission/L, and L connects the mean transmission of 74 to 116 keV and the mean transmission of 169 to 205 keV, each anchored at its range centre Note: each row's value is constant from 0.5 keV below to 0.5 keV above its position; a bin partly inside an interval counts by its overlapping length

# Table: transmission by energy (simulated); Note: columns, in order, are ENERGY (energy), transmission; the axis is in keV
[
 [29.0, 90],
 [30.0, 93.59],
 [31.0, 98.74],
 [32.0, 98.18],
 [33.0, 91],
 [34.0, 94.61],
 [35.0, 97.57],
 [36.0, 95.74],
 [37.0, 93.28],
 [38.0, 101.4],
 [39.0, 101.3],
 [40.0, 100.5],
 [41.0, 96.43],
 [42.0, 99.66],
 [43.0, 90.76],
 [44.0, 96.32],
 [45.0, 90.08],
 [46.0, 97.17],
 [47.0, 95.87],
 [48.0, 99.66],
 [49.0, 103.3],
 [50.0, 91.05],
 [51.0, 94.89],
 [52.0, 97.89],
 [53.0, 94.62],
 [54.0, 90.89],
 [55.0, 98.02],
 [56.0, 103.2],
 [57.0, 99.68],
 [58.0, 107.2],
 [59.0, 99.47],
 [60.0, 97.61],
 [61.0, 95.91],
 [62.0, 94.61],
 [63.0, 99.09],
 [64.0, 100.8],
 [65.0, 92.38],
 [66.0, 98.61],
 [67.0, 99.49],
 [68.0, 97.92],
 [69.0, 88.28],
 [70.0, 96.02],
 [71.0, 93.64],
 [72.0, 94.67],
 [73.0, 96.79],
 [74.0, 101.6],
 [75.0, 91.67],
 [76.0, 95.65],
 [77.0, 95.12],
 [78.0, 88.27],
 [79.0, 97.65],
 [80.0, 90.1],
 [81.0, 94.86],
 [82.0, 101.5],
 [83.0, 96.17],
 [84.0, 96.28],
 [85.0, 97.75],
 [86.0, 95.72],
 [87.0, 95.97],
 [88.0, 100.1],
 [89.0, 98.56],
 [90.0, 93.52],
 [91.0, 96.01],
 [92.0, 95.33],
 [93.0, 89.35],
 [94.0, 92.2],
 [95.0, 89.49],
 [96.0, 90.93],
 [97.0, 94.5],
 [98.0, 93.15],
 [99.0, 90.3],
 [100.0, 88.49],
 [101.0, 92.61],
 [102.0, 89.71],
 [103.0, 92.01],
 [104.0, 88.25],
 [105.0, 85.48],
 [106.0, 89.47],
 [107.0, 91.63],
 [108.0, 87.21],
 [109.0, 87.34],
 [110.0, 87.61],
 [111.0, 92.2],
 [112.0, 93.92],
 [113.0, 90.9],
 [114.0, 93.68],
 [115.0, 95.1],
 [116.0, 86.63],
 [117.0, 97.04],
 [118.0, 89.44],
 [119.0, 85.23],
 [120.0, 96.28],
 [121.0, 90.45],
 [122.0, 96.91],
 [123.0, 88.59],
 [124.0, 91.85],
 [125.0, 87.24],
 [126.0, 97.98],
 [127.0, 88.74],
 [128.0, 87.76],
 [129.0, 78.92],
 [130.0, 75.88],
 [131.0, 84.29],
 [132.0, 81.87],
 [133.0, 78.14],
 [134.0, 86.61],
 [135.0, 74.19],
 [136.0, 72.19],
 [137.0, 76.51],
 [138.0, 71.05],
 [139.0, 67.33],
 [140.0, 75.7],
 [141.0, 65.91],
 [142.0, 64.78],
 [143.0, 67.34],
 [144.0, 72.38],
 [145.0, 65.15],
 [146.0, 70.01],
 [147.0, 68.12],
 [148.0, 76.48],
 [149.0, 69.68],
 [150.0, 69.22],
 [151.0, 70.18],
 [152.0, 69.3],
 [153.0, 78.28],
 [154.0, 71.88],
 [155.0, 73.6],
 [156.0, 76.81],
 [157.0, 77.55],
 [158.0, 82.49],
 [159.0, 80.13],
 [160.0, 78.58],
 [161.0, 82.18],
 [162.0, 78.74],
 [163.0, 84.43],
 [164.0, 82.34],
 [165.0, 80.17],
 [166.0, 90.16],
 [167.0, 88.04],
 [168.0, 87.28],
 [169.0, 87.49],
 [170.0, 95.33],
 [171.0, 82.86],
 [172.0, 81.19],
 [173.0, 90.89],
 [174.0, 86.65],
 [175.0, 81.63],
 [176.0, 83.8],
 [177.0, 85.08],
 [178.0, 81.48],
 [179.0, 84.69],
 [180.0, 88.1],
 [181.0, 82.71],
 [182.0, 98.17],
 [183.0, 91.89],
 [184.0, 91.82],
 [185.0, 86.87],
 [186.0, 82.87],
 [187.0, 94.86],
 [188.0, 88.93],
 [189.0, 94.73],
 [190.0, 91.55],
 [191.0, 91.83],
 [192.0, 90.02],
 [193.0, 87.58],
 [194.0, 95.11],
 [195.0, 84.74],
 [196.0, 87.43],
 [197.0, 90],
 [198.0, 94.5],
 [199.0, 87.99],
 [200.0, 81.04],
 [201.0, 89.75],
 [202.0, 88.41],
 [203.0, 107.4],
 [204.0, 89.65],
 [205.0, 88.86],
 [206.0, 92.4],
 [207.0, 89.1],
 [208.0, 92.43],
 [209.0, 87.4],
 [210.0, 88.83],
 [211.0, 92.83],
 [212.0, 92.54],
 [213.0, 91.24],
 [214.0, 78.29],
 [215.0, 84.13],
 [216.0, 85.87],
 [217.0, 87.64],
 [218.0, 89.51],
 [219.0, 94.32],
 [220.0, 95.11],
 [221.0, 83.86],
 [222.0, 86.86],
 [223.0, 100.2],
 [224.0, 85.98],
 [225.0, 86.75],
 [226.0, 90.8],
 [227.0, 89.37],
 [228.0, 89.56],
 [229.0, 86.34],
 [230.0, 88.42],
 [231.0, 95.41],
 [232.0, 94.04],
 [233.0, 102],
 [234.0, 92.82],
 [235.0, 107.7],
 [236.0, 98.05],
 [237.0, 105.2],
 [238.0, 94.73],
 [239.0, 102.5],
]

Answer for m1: 6.4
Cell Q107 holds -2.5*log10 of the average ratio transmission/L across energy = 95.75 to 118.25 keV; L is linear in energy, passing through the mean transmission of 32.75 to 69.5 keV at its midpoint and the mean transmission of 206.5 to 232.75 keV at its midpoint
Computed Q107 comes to 0.044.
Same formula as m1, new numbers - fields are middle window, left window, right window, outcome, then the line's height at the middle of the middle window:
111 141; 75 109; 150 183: 1.0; 88.2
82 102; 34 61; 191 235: 0.3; 95.5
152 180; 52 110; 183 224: 2.7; 91.4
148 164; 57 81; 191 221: 2.7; 92.1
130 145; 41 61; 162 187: 2.6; 89.7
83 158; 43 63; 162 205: 6.4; 92.5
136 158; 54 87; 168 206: 4.8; 91.5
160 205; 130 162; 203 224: -2.8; 82.7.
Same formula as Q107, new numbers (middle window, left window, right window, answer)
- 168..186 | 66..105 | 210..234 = 0.05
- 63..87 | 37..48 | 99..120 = -0.02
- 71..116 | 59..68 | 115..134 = 0.00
